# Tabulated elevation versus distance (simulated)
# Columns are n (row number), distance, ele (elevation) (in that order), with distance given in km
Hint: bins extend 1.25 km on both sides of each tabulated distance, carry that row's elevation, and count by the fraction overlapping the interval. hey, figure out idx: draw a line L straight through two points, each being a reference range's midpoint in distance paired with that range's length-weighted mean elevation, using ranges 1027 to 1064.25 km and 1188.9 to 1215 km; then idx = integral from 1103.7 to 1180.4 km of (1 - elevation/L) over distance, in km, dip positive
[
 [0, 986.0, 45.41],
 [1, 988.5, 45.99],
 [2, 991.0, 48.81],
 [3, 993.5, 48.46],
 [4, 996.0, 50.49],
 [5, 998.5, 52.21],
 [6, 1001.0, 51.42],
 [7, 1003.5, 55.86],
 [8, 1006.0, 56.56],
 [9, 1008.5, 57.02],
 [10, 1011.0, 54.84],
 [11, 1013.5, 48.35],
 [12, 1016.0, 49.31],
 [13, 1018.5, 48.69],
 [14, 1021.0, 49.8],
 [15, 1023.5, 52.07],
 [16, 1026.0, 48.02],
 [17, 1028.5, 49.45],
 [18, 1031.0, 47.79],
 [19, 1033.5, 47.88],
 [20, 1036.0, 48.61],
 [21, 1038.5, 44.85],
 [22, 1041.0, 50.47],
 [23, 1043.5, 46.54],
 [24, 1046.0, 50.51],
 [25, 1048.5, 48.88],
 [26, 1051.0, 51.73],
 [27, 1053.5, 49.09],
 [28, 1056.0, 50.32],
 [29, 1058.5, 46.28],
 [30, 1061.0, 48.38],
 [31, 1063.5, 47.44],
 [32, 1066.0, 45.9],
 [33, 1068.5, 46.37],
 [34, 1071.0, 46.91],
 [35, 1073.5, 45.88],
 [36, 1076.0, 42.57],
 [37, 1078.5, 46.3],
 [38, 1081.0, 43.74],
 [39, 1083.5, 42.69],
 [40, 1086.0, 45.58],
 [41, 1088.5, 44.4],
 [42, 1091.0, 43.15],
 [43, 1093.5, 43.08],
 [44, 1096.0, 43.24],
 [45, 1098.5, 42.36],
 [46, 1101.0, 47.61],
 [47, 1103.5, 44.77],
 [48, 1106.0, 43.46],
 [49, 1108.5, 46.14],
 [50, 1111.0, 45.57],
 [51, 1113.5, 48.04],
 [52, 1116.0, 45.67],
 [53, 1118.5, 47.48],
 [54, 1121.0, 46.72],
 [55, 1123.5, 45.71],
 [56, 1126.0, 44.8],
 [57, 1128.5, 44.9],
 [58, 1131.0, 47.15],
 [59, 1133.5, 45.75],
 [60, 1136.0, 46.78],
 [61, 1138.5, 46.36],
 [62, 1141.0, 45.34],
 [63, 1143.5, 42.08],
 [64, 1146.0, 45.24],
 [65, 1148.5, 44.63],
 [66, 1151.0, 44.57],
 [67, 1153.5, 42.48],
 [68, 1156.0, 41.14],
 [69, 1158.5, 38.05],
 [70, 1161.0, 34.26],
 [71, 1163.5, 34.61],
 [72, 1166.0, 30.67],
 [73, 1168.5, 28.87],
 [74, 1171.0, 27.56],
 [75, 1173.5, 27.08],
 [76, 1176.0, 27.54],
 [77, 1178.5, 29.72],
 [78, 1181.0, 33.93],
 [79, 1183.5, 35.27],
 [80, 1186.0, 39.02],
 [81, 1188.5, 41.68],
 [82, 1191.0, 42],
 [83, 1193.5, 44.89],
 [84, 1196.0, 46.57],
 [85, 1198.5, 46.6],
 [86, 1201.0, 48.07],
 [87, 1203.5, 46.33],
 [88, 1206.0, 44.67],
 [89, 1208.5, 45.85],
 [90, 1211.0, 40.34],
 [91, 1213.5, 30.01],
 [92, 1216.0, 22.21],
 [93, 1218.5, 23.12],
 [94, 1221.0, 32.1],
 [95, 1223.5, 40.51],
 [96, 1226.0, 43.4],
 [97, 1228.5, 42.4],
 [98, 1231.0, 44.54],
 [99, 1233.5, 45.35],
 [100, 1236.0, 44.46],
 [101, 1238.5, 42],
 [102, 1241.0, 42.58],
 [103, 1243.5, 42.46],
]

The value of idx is 7.5 km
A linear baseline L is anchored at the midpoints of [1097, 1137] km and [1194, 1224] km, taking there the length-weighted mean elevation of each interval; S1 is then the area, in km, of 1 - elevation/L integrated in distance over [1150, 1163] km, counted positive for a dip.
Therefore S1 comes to 0.97 km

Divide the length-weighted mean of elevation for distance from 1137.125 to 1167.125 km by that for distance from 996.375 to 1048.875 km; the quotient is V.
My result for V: 0.8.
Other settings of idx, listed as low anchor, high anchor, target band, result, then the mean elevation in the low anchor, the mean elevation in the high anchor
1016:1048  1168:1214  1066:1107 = 0.6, 48.7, 38.5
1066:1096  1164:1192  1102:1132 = -4.2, 44.6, 33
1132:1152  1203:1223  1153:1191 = 6.2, 45.1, 35.4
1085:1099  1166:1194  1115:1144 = -4.7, 43.7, 33.9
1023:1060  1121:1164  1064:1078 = 0.5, 48.8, 43.4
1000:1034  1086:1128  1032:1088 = 1.5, 51.3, 45.1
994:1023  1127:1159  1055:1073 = 0.6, 52.1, 44.3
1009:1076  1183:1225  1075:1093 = 0.9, 48.6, 39.5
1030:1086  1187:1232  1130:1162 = -0.2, 47.2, 40.3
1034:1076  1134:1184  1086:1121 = -1.7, 47.8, 37.5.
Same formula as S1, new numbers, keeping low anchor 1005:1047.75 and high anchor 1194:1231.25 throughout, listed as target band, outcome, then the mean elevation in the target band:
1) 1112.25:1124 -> -0.48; 46.8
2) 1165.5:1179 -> 4.37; 28.4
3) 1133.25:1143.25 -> -0.42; 45.7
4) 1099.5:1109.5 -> 0.07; 45.4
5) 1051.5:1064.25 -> -0.07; 48.5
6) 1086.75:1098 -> 0.70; 43.5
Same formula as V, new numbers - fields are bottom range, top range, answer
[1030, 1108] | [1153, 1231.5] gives 0.80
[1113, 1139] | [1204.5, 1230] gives 0.79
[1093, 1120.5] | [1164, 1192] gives 0.73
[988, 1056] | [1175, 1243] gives 0.79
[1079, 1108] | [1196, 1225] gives 0.87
